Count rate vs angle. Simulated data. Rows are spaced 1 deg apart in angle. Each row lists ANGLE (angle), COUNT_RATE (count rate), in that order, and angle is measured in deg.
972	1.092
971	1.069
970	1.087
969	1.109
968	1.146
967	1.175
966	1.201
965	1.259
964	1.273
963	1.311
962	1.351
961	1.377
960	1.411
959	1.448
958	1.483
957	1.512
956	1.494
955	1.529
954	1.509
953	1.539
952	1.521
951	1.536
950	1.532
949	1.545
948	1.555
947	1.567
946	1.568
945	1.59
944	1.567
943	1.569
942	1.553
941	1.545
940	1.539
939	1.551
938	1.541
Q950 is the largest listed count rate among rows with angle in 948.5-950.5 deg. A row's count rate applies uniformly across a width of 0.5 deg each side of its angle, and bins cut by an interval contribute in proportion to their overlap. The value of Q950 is 1.545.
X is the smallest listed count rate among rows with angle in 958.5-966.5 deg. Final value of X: 1.201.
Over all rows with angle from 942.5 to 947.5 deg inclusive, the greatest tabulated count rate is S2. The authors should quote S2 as 1.59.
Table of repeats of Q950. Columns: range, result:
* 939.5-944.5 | 1.569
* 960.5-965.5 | 1.377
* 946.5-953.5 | 1.567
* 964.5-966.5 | 1.259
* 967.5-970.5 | 1.146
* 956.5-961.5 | 1.512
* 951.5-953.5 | 1.539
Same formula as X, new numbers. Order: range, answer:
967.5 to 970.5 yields 1.087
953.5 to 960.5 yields 1.411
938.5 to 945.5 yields 1.539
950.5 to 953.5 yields 1.521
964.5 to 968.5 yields 1.146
